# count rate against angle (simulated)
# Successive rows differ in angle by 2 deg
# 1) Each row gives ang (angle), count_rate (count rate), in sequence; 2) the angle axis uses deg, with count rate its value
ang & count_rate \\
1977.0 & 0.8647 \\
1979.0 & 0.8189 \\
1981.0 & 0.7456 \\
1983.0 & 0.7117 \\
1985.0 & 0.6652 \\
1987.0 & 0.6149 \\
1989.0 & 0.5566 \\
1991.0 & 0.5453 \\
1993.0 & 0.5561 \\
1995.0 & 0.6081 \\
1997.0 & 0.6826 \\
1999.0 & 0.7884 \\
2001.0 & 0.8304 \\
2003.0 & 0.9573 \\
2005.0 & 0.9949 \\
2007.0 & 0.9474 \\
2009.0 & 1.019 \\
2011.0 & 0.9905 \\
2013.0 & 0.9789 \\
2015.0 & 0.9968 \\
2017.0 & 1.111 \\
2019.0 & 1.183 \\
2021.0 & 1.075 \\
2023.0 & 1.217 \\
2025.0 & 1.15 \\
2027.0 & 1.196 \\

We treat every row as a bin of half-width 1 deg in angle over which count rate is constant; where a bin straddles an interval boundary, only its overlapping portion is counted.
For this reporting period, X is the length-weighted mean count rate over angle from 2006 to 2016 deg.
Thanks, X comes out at 0.987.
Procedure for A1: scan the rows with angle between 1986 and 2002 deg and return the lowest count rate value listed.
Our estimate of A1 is 0.5453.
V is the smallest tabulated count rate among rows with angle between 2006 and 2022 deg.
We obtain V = 0.9474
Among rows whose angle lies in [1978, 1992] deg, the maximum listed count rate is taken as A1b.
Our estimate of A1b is 0.8189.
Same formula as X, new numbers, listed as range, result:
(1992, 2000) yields 0.659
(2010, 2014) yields 0.985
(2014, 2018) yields 1.05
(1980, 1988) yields 0.684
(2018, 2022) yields 1.13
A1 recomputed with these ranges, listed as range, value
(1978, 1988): 0.6149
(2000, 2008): 0.8304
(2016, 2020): 1.111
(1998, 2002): 0.7884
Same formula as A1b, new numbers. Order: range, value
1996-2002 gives 0.8304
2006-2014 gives 1.019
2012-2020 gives 1.183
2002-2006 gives 0.9949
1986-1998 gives 0.6826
